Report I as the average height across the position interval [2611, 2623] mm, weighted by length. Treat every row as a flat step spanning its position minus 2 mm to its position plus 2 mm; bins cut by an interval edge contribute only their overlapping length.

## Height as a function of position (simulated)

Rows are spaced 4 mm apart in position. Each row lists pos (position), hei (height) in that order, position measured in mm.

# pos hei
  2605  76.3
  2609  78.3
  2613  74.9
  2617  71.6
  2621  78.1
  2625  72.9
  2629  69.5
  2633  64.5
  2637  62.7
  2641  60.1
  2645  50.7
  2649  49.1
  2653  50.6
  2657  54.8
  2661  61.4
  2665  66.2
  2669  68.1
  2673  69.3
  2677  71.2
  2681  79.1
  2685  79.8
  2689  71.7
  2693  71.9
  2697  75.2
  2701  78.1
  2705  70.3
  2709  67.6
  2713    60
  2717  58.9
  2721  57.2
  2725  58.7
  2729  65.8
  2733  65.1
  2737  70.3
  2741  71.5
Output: 74.9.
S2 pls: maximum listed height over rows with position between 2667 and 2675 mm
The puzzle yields 69.3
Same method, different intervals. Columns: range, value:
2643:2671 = 68.1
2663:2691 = 79.8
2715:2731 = 65.8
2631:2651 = 64.5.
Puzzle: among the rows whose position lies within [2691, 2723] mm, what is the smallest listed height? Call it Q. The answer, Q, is 57.2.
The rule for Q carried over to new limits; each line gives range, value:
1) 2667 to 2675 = 68.1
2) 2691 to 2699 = 71.9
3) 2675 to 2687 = 71.2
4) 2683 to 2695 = 71.7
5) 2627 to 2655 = 49.1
